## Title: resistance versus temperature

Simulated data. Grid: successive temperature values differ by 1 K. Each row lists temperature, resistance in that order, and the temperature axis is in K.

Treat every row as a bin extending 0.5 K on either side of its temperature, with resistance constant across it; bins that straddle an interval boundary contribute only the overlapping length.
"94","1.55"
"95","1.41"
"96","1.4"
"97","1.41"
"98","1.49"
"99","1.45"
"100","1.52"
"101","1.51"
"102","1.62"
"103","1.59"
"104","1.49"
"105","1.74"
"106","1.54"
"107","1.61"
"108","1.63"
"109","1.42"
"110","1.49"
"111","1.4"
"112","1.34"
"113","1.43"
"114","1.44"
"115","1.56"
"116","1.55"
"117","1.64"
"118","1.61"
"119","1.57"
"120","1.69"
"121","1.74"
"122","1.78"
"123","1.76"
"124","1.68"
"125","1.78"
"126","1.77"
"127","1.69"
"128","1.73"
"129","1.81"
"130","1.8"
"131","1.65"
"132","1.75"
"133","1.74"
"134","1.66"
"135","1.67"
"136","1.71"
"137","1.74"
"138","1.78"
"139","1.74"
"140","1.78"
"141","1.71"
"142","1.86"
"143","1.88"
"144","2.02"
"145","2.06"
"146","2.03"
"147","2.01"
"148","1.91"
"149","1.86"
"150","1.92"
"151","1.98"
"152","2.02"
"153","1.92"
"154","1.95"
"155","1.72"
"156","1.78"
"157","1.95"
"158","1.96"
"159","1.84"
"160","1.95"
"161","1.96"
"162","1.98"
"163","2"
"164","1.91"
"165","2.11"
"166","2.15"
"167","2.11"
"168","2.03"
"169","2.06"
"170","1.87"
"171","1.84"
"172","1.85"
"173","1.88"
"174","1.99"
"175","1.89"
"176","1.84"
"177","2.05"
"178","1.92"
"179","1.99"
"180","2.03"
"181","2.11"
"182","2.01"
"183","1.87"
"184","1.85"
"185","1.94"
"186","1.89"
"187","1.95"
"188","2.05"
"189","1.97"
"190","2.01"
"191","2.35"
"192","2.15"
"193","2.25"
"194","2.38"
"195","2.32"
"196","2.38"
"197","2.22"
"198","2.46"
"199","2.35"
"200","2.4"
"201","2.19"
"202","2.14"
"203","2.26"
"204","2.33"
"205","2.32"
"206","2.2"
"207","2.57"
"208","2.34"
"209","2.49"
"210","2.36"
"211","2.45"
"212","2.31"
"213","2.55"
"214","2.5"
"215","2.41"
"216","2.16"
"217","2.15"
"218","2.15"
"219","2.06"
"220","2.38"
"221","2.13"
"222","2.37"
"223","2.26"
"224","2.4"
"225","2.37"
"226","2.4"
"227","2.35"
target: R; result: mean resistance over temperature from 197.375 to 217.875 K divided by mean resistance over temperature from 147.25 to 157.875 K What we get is 1.2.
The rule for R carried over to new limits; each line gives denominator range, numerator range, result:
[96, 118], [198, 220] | 1.53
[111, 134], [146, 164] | 1.16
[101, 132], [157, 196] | 1.24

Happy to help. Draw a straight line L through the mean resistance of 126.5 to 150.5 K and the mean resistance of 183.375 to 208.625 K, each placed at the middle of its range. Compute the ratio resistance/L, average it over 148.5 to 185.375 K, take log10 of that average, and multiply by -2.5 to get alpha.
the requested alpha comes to 0.03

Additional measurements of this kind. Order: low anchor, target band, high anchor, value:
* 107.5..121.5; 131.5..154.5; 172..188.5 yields -0.08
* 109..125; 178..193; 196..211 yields 0.08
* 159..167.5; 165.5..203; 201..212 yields 0.05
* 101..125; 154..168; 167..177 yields -0.05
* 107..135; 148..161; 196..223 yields -0.01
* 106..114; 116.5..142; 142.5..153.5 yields 0.00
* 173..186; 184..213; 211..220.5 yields -0.05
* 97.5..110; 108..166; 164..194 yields -0.01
